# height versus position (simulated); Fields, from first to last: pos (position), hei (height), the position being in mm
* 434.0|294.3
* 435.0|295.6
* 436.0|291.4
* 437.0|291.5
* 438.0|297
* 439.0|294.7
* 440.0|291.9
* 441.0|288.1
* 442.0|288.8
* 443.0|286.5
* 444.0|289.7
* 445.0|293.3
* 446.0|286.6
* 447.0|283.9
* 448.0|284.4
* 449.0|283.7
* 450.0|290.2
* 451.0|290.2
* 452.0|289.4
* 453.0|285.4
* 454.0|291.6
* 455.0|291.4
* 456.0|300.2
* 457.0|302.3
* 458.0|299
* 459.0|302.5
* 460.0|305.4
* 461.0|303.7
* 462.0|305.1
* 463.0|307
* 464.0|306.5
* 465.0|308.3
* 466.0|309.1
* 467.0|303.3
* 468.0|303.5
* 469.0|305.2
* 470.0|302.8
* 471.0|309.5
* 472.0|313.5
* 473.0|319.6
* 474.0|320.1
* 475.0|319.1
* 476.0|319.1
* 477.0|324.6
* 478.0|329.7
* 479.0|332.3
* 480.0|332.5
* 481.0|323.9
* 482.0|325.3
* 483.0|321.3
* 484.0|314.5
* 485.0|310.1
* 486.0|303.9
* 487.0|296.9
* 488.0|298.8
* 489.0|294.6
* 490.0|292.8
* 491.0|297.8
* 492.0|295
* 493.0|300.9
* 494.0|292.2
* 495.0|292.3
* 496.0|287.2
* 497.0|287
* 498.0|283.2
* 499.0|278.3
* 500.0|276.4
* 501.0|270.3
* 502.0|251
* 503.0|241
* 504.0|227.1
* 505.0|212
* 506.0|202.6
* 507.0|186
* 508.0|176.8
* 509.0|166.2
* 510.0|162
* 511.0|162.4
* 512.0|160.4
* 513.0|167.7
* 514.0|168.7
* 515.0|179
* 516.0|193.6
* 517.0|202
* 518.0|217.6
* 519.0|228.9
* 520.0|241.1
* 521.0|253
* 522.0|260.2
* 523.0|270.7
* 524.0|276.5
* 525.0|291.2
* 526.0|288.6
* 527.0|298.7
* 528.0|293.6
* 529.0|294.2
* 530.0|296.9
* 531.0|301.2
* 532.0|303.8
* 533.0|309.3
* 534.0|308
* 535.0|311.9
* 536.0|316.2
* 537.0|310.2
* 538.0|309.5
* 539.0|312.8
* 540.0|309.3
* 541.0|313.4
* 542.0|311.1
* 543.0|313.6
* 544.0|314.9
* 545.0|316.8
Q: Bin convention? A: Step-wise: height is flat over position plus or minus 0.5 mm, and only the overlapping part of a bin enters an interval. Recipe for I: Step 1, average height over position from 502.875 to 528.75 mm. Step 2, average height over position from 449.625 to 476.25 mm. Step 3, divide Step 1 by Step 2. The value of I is 0.73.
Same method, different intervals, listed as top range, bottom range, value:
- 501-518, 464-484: 0.61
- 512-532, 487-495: 0.84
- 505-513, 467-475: 0.57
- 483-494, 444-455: 1.05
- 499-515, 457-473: 0.67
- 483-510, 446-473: 0.89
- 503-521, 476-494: 0.63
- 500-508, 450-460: 0.77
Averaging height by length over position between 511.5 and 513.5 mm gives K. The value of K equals 164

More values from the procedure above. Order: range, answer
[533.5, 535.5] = 310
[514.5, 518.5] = 198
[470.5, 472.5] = 312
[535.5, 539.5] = 312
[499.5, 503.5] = 260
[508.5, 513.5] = 164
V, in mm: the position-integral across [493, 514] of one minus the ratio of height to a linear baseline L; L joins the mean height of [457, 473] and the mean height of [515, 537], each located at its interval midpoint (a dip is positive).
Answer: 4.14 mm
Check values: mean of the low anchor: 306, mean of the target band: 229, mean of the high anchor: 273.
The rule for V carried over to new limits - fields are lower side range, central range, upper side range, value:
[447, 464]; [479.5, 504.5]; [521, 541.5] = 0.41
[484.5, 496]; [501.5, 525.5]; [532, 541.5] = 7.24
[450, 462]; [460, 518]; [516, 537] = 3.03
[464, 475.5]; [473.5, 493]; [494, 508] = -1.91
